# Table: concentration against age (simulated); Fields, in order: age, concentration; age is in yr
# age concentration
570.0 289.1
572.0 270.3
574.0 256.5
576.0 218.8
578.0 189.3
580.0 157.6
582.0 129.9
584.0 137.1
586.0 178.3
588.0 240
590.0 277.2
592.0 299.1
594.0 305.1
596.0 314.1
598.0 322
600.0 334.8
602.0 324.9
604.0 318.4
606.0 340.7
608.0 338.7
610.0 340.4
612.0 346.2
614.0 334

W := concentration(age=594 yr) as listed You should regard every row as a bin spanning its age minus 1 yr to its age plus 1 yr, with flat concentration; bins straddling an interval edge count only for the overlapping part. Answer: 305.1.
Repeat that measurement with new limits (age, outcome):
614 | 334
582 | 129.9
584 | 137.1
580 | 157.6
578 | 189.3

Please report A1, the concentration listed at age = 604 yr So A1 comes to 318.4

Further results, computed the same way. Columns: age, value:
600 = 334.8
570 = 289.1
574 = 256.5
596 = 314.1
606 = 340.7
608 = 338.7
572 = 270.3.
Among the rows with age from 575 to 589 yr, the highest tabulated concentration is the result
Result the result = 240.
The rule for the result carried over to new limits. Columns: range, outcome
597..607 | 340.7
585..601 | 334.8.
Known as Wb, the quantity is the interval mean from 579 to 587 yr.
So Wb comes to 151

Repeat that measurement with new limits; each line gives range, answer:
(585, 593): 249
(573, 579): 222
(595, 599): 318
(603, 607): 330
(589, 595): 294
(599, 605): 326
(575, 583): 174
